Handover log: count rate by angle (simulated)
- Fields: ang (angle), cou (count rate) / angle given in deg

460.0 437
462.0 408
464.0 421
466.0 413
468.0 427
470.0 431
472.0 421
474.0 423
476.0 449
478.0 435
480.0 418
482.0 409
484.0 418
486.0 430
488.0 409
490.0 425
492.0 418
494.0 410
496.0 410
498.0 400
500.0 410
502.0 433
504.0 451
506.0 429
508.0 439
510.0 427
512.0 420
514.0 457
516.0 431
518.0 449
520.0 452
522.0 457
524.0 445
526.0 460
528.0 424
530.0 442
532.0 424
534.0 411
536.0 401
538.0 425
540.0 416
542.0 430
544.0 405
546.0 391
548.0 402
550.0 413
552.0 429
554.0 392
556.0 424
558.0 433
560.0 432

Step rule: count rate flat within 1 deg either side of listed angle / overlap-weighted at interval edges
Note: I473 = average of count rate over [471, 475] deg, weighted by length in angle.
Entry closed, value 422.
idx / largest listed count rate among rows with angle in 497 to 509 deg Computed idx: 451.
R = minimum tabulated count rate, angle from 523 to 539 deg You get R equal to 401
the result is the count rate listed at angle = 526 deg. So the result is 460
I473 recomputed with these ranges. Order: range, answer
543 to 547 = 398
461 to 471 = 420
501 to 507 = 438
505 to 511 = 432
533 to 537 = 406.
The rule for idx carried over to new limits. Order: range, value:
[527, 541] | 442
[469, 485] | 449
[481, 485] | 418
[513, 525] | 457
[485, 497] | 430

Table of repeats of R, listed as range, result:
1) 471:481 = 418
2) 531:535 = 411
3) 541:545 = 405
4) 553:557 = 392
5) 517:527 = 445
